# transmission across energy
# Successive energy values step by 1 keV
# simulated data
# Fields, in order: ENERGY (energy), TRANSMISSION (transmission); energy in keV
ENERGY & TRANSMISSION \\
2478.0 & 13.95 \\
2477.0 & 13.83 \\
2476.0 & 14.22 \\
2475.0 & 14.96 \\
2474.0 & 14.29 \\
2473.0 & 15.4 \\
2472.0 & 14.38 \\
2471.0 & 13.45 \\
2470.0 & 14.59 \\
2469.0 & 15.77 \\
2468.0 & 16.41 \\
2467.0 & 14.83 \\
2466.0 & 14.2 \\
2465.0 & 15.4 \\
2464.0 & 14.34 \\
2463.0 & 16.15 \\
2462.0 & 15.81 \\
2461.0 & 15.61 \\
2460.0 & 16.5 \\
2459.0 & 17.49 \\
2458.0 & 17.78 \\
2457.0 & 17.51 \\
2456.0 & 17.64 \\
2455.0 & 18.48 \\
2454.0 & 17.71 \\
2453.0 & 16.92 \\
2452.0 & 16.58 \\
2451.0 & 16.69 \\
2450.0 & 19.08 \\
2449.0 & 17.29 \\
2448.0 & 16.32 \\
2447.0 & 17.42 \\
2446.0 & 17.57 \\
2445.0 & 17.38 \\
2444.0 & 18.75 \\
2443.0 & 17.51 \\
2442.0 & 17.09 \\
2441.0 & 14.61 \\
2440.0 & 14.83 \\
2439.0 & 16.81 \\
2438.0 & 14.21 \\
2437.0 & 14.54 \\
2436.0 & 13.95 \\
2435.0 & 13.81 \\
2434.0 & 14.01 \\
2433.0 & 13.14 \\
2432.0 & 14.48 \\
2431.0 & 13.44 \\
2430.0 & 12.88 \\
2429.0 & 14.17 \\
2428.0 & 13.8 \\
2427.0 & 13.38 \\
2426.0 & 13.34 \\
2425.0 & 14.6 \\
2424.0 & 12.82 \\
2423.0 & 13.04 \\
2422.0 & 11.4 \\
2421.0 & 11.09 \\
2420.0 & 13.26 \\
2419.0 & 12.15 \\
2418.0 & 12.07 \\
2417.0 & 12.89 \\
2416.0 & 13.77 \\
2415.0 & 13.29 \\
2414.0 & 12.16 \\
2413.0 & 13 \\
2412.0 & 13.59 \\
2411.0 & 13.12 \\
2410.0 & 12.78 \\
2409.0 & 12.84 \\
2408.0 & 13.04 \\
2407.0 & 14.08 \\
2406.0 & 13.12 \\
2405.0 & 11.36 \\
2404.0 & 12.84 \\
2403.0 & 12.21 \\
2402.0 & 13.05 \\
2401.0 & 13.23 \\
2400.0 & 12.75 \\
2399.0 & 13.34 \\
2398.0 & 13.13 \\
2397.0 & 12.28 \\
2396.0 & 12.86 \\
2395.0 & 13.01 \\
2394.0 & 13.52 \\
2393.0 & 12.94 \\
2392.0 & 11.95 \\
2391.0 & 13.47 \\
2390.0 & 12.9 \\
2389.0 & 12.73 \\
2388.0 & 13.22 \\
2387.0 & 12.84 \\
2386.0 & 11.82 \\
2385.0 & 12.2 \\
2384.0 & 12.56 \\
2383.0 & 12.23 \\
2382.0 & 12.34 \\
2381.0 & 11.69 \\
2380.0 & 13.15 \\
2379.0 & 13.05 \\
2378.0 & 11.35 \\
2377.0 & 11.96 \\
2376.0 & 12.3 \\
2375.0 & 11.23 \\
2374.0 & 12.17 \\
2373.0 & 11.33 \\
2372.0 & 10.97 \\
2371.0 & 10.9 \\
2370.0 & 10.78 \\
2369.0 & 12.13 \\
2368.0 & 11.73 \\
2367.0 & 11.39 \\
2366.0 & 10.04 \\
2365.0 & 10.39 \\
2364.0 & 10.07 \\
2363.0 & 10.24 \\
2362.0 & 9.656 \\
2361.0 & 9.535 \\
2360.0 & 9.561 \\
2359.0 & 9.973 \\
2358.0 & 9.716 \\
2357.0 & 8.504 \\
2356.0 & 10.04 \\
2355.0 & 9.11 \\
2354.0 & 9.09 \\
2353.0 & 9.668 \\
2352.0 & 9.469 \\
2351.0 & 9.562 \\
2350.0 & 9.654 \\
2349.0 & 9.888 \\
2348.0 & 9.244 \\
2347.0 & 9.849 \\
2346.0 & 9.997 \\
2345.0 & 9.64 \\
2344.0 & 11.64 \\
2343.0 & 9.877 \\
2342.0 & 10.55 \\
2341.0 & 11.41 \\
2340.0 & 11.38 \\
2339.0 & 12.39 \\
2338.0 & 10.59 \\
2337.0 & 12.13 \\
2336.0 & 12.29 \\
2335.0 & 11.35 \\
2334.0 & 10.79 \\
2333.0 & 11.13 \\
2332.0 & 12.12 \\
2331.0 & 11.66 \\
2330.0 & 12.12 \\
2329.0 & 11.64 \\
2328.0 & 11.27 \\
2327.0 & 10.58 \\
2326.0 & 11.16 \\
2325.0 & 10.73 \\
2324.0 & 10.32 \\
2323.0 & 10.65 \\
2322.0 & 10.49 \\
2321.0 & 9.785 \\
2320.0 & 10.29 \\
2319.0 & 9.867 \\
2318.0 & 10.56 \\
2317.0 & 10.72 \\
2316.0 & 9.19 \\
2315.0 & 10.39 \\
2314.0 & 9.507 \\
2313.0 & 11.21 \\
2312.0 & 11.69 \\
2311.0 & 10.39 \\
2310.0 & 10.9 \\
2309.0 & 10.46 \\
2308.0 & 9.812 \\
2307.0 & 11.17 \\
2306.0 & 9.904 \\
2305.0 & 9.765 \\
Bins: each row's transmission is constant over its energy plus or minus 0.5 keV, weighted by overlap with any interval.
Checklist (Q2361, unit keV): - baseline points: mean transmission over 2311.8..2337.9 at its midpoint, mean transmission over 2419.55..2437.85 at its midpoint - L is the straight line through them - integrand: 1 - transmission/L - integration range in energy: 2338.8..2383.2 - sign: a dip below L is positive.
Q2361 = 4.22 keV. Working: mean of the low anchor 10.9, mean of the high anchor 13.4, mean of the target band 10.7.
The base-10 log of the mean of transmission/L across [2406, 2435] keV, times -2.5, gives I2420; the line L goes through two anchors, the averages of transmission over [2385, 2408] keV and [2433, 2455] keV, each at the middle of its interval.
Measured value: 0.11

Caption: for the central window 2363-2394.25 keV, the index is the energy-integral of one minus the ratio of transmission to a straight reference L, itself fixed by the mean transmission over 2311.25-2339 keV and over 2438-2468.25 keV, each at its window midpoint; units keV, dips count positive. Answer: 3.26 keV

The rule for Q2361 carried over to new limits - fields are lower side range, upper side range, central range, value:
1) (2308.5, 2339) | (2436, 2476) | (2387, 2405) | 1.2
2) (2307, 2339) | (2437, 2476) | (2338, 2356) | 2.5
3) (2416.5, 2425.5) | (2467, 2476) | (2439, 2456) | -4.1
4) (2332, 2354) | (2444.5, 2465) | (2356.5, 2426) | 6.3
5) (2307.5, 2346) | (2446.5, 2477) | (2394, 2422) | 2.3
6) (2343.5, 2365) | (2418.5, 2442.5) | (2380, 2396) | -1.6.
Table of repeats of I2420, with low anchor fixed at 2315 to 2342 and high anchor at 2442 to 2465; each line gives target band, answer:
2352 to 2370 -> 0.24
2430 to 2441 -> 0.14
